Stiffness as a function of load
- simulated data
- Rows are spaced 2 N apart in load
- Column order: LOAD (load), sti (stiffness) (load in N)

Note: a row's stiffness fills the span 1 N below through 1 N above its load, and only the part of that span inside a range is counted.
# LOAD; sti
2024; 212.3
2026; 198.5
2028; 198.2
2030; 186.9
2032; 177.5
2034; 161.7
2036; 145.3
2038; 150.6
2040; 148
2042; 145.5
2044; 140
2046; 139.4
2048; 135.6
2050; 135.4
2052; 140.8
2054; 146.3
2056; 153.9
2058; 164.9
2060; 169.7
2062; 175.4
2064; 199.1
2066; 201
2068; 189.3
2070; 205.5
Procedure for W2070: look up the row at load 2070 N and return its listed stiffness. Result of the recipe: 205.5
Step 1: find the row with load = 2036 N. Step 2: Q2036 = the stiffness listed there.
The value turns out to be 145.3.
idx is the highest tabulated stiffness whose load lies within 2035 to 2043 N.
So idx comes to 150.6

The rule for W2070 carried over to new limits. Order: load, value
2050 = 135.4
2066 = 201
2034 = 161.7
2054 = 146.3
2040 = 148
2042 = 145.5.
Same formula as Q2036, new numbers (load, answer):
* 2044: 140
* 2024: 212.3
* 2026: 198.5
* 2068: 189.3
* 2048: 135.6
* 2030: 186.9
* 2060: 169.7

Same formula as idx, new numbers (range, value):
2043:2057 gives 153.9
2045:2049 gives 139.4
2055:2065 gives 199.1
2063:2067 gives 201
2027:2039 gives 198.2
